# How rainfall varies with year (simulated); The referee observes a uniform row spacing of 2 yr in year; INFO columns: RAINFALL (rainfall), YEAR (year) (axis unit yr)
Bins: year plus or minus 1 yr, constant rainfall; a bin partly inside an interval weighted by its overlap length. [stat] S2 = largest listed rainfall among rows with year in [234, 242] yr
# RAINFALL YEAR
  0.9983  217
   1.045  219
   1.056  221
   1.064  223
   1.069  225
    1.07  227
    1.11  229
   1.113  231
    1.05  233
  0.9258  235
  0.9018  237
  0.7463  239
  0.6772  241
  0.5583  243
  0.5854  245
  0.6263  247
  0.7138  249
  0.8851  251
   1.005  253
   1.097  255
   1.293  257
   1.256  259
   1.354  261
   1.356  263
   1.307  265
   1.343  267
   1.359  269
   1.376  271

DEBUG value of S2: 0.9258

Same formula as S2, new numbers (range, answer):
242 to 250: 0.7138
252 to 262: 1.354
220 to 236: 1.113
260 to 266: 1.356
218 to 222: 1.056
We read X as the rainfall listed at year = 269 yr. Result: 1.359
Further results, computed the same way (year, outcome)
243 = 0.5583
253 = 1.005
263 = 1.356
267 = 1.343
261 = 1.354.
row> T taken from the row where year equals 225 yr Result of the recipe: 1.069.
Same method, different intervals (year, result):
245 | 0.5854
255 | 1.097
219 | 1.045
